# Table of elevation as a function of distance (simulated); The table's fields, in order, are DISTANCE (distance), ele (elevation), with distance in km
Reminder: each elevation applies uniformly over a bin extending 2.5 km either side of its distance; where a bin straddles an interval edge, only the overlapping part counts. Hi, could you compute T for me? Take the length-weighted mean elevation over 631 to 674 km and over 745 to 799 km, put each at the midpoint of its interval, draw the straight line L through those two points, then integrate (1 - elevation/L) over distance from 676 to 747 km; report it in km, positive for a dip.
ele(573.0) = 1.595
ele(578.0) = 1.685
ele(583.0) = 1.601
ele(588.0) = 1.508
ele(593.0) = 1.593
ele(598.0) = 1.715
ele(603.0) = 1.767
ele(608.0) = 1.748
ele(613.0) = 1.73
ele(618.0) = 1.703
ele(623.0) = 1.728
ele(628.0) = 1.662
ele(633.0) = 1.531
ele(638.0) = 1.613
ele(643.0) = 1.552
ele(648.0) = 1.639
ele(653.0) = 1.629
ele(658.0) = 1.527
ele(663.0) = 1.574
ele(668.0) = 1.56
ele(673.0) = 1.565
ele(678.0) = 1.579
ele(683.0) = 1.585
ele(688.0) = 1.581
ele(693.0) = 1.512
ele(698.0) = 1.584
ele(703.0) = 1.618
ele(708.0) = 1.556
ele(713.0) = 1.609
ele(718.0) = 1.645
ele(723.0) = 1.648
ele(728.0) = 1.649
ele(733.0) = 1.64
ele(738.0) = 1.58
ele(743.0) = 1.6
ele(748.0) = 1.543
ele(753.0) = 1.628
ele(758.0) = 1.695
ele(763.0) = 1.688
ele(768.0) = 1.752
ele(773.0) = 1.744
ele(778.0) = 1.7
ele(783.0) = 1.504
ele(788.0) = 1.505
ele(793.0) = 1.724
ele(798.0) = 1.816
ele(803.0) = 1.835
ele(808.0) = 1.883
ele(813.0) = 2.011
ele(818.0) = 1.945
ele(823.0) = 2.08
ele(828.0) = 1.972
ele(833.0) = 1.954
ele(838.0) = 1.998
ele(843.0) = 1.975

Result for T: 0.9 km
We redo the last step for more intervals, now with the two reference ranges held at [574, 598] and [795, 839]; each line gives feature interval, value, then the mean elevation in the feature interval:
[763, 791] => 3.5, 1.65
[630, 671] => 2.9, 1.58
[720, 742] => 2.3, 1.63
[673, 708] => 3.7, 1.57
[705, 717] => 1.3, 1.59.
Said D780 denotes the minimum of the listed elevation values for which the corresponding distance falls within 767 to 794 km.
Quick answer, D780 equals 1.504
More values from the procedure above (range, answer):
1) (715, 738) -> 1.58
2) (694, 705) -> 1.584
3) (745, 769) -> 1.543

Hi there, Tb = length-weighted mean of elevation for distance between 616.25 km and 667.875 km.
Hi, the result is 1.61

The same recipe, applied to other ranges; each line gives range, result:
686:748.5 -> 1.6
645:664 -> 1.59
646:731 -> 1.59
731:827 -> 1.73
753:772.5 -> 1.7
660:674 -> 1.57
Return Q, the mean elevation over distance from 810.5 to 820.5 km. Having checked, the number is 1.98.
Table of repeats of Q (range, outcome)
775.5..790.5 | 1.57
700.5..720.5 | 1.61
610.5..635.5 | 1.67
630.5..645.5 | 1.57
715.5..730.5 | 1.65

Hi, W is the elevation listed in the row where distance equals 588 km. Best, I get 1.508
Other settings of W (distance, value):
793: 1.724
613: 1.73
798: 1.816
